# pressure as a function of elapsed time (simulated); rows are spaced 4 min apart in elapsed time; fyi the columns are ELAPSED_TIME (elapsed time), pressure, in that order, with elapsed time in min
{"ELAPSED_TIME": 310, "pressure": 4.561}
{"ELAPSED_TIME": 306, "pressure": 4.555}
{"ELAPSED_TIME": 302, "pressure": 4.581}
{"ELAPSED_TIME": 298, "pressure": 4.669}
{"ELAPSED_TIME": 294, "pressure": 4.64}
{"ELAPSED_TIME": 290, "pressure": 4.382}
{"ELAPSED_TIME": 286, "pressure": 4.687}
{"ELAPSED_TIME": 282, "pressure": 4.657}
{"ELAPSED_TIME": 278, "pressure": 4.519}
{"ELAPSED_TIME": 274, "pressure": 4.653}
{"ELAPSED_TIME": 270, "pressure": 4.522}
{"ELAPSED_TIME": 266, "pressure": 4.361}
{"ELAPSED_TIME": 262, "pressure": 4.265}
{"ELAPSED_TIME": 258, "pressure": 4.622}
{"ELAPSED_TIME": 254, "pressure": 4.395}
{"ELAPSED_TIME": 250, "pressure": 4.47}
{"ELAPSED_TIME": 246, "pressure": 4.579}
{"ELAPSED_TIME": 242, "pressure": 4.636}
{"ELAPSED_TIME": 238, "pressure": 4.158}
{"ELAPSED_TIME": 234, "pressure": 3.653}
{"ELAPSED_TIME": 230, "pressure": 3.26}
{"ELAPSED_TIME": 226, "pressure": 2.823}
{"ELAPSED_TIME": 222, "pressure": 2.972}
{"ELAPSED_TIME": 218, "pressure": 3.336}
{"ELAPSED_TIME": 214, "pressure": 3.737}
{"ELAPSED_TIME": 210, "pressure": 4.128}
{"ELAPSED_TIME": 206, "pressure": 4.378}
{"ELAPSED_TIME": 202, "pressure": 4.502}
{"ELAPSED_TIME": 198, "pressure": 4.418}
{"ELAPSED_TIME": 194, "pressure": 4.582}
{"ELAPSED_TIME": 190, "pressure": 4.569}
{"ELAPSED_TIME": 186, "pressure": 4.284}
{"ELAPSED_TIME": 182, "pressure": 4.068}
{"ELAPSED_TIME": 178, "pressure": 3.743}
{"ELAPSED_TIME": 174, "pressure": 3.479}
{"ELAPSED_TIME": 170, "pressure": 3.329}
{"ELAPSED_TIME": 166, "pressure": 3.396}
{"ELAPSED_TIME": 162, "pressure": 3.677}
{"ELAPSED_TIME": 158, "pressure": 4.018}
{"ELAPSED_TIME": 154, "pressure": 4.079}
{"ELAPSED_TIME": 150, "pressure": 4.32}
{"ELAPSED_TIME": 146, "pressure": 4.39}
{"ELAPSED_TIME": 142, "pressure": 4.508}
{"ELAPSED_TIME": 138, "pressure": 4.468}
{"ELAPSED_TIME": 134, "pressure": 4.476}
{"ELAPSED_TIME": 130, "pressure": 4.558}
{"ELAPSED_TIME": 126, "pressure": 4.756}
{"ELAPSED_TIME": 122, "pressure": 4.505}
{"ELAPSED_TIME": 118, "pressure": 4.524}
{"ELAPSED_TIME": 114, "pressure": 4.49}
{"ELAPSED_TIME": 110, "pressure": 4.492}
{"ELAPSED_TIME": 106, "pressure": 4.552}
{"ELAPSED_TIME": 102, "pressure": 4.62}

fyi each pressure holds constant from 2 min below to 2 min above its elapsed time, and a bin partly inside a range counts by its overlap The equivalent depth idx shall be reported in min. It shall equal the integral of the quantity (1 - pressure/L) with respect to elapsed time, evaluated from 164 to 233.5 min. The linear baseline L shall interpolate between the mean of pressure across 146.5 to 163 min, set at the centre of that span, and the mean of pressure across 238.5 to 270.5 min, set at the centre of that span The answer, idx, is 6.9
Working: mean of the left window 4.08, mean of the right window 4.46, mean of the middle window 3.82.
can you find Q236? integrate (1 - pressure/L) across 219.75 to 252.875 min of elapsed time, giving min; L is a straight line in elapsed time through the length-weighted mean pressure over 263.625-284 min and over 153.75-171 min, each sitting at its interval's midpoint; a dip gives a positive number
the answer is 3.3 min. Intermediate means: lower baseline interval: 3.68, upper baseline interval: 4.54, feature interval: 3.83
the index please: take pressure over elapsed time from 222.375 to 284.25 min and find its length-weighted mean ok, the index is 4.21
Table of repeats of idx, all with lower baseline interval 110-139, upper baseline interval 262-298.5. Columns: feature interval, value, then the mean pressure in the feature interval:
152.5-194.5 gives 5.9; 3.9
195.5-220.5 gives 2.6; 4.07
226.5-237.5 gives 2.6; 3.47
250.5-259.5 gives 0.1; 4.5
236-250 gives 0.3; 4.46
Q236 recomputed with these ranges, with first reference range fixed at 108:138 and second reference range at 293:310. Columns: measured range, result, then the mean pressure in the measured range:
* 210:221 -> 2.4 min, 3.59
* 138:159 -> 1.2 min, 4.29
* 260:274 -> 0.5 min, 4.42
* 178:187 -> 1.0 min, 4.07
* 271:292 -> 0.1 min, 4.58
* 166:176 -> 2.5 min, 3.4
